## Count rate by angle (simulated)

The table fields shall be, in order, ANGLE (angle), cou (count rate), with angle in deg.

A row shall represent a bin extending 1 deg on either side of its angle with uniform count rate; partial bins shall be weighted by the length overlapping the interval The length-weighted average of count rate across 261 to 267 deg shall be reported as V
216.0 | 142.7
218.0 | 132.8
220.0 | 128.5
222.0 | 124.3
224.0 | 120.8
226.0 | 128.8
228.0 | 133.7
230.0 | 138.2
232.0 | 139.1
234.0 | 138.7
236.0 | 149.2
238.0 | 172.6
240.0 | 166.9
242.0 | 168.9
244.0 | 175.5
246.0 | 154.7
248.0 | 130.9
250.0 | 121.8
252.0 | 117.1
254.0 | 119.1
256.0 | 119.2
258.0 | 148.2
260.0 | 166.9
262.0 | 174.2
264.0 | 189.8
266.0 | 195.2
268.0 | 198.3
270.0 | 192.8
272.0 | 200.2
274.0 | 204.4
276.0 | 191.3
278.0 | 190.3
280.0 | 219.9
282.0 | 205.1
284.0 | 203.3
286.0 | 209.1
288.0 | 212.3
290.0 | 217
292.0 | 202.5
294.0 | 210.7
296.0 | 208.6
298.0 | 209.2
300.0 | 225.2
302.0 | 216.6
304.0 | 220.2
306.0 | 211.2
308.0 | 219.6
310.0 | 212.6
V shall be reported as 186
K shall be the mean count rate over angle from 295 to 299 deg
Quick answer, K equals 209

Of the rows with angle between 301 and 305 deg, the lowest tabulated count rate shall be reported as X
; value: 216.6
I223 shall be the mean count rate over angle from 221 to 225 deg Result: 123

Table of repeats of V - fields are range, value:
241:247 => 166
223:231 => 130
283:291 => 210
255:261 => 145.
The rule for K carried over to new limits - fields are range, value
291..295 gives 207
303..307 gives 216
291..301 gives 211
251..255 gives 118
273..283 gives 202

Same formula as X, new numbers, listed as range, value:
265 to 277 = 191.3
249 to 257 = 117.1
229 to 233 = 138.2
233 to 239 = 138.7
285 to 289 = 209.1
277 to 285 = 190.3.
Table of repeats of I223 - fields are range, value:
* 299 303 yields 221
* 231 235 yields 139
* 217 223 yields 129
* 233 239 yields 153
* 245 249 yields 143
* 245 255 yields 129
